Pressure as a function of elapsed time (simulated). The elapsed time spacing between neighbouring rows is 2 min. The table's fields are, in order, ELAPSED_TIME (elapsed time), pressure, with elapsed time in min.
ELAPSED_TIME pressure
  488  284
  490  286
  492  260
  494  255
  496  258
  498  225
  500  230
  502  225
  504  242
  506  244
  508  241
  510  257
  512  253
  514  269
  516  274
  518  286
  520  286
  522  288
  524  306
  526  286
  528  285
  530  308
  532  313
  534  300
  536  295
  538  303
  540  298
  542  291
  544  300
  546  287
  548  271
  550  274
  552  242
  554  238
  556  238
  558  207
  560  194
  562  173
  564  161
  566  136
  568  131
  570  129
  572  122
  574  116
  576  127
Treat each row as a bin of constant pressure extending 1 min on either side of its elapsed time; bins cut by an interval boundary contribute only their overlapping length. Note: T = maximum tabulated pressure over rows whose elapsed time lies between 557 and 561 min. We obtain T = 207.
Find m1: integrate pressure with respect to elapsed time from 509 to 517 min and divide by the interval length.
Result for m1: 263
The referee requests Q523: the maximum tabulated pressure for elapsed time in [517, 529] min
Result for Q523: 306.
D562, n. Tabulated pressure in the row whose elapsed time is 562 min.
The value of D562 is 173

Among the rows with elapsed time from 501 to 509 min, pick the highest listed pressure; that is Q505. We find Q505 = 244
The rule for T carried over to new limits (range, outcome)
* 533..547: 303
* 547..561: 274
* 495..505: 258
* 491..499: 260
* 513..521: 286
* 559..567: 194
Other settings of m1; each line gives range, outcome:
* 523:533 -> 300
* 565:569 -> 134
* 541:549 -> 287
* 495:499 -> 242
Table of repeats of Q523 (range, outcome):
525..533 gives 313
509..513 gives 257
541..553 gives 300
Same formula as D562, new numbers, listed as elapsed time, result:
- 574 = 116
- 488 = 284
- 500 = 230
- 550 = 274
